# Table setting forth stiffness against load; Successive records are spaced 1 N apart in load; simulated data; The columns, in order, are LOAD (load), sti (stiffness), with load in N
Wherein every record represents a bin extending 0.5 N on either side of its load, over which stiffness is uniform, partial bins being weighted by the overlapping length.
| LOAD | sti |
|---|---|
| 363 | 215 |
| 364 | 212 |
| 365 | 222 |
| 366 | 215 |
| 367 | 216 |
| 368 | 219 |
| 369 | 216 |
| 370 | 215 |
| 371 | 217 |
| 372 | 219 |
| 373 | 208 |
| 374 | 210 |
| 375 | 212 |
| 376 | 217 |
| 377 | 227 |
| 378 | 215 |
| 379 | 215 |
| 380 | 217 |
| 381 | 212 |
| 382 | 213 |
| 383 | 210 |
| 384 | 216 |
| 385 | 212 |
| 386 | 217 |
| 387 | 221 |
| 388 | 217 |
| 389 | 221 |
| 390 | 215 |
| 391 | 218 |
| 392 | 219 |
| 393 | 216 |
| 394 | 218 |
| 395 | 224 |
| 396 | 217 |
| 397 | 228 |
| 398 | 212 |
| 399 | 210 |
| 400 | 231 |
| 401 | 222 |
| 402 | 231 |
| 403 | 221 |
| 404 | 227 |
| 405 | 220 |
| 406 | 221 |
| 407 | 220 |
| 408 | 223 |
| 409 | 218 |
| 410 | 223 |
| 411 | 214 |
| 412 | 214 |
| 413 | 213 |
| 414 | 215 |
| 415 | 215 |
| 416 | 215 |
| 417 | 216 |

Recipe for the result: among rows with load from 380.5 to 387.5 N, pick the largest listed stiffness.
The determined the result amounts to 221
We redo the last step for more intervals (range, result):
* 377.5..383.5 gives 217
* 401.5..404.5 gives 231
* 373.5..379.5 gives 227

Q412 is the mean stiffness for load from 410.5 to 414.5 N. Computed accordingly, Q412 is 214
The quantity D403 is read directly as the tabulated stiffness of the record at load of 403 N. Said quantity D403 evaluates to 221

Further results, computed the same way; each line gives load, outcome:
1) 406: 221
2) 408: 223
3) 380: 217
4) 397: 228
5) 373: 208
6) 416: 215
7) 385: 212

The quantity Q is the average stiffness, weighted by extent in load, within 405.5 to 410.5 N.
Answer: 221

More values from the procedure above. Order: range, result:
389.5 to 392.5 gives 217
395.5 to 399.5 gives 217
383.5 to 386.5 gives 215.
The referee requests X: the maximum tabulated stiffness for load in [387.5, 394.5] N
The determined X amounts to 221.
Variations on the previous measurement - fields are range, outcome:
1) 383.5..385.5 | 216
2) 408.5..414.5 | 223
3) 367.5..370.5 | 219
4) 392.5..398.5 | 228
